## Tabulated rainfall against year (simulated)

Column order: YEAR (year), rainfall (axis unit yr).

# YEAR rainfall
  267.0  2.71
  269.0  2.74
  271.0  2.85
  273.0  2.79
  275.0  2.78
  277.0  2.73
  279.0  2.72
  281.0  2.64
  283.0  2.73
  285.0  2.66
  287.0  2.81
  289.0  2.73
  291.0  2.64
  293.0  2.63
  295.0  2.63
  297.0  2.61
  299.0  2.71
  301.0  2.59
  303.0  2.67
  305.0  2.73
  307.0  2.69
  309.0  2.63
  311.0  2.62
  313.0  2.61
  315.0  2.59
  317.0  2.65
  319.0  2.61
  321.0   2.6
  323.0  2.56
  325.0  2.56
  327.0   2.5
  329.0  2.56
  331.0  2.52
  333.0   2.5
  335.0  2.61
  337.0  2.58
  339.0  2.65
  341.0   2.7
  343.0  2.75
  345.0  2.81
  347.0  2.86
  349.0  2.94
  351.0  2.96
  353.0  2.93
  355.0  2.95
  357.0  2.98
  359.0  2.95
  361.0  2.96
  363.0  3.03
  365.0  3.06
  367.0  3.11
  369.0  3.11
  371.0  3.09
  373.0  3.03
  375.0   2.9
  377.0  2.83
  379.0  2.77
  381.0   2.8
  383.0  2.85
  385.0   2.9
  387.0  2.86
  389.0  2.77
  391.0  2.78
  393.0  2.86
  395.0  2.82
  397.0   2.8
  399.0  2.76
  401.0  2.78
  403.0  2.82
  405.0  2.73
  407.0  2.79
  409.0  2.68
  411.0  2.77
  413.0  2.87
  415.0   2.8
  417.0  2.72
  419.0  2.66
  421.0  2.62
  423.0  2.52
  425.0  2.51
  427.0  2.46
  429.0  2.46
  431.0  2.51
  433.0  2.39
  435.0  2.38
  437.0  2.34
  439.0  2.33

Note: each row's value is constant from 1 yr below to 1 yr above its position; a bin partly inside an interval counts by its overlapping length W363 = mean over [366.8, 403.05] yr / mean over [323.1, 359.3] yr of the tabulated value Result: 1.1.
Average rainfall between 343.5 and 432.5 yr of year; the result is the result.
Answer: 2.82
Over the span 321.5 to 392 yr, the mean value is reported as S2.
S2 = 2.82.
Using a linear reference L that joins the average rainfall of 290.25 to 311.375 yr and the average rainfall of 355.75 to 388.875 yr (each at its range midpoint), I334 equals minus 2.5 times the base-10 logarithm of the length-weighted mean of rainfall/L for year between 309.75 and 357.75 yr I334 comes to 0.04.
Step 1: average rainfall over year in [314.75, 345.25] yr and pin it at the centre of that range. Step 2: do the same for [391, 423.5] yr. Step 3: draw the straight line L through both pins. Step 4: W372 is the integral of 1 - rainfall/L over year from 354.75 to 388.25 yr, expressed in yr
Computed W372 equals -3.3 yr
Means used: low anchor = 2.6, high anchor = 2.75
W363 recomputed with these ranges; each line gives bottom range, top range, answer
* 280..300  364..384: 1.10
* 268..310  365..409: 1.06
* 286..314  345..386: 1.11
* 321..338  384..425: 1.08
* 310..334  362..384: 1.15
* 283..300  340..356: 1.07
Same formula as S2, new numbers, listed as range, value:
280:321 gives 2.66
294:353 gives 2.66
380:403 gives 2.82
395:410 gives 2.77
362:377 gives 3.03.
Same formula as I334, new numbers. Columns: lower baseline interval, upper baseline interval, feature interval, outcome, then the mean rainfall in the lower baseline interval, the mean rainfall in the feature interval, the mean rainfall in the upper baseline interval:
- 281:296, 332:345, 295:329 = 0.020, 2.69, 2.62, 2.65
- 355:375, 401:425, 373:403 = 0.019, 3.02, 2.83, 2.72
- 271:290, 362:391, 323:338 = 0.117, 2.74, 2.55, 2.93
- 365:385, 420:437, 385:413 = -0.024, 2.95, 2.79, 2.47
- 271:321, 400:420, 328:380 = -0.051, 2.68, 2.85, 2.76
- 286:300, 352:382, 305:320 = 0.048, 2.68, 2.64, 2.97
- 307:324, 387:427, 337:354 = -0.062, 2.61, 2.81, 2.74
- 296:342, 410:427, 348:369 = -0.138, 2.61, 2.99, 2.67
